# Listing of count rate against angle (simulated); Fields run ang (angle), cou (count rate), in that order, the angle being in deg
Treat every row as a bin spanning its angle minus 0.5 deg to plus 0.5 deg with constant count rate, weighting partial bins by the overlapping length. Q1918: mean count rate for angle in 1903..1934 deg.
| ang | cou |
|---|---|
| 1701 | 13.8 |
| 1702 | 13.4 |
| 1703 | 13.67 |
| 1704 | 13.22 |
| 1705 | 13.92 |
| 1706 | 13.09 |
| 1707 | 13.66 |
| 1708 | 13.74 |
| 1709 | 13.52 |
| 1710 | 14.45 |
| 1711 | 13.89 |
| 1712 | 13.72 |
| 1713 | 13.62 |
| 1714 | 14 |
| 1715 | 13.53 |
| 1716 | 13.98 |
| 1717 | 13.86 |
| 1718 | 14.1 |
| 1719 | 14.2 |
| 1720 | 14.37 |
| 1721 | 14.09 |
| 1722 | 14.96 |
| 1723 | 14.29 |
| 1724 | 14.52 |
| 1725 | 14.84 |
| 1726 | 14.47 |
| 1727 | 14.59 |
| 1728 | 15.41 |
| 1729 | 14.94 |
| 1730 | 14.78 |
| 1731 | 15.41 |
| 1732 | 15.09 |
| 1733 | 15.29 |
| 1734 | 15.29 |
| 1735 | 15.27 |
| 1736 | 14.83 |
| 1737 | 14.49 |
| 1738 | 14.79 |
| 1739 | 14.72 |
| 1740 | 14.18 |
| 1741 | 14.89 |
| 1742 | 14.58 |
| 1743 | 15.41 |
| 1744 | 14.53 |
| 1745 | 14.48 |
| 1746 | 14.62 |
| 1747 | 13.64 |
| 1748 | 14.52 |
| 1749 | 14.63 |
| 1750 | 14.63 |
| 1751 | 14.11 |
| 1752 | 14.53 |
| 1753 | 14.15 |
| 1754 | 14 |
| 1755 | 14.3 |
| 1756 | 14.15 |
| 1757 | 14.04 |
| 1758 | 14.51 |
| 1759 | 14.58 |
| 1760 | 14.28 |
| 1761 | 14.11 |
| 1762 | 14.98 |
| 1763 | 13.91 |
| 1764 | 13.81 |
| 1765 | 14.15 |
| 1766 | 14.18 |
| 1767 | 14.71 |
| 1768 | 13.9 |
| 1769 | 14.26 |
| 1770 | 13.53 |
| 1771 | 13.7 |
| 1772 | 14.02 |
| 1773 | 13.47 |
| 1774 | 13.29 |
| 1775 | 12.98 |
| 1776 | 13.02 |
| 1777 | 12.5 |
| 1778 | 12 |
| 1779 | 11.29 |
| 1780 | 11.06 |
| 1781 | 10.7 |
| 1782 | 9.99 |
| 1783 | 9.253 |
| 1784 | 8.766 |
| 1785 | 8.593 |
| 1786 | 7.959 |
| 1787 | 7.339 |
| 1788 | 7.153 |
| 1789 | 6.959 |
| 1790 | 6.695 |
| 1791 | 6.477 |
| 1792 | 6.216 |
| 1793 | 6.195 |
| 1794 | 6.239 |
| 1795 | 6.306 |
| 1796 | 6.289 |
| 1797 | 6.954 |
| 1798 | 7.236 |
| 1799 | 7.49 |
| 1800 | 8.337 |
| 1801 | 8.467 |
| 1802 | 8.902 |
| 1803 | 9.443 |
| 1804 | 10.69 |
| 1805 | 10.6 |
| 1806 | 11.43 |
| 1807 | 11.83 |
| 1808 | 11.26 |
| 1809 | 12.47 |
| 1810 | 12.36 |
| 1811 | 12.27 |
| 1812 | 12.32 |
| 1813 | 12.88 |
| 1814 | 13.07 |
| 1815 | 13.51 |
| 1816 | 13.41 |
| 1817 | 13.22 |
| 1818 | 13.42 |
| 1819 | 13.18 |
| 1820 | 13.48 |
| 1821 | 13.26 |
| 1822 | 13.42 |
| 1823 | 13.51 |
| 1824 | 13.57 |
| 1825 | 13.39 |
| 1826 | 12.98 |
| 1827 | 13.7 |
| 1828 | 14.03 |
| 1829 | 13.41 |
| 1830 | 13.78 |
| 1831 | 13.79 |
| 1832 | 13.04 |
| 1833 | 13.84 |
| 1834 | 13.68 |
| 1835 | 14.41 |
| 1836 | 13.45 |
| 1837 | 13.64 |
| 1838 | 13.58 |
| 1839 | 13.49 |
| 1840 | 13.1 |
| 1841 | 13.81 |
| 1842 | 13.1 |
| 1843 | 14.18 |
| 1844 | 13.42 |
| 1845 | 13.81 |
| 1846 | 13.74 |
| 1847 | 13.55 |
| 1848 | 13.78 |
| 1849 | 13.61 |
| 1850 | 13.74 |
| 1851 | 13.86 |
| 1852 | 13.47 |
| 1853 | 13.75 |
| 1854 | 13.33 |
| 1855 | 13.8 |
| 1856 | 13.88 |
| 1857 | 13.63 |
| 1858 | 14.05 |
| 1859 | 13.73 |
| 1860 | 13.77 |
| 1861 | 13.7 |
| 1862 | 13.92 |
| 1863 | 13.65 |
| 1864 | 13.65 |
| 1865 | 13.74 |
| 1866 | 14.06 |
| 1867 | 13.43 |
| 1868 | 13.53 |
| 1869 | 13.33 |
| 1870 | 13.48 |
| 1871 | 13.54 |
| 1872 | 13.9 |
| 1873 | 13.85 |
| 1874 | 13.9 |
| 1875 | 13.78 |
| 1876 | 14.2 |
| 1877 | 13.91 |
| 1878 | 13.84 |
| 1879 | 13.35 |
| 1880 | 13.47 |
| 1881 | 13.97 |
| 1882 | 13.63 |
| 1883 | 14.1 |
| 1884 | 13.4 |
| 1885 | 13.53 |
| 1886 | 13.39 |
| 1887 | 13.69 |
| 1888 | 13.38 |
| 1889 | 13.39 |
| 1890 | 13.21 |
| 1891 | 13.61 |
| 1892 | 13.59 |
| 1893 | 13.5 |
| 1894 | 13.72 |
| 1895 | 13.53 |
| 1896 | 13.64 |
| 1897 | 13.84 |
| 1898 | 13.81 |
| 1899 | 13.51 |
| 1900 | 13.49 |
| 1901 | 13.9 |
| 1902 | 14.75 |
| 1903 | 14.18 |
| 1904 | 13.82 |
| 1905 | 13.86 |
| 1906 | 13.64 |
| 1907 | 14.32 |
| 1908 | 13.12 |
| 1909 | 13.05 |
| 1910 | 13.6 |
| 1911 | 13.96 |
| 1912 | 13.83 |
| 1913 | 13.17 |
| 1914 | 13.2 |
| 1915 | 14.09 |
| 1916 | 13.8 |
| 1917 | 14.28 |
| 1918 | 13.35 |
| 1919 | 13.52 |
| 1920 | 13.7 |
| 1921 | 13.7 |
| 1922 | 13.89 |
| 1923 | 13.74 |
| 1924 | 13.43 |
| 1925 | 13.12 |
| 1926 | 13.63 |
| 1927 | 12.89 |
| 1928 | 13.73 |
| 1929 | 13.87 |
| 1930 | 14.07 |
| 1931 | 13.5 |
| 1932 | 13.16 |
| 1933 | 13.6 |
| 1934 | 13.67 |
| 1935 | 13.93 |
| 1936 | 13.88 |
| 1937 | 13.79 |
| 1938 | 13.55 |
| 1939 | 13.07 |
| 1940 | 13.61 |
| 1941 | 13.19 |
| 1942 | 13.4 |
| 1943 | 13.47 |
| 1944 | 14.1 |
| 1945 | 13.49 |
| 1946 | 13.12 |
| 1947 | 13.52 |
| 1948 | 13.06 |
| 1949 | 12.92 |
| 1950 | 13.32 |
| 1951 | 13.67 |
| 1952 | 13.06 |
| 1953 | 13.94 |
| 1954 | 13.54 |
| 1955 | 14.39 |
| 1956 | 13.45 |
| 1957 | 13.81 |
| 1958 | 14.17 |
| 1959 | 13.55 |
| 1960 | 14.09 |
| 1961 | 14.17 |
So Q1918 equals 13.6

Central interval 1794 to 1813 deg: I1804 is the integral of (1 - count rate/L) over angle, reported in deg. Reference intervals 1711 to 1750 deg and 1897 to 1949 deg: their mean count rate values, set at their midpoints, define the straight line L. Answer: 6.0 deg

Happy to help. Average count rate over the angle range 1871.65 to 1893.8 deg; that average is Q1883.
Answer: 13.7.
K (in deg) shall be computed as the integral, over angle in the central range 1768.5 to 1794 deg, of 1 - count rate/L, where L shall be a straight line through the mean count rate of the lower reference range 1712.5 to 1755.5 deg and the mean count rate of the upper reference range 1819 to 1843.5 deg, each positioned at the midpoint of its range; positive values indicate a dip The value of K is 7.0 deg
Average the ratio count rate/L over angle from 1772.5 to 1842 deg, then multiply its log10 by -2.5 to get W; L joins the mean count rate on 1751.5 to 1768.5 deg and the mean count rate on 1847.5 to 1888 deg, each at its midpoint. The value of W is 0.24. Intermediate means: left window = 14.3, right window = 13.7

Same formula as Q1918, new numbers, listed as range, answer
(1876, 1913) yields 13.7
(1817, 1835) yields 13.5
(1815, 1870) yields 13.6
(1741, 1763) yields 14.4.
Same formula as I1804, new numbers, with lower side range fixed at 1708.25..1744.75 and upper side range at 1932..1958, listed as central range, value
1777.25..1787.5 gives 3.2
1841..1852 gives 0.2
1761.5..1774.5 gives 0.3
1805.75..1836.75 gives 2.1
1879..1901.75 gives 0.3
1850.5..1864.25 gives 0.2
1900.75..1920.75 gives -0.1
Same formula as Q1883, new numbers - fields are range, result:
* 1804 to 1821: 12.5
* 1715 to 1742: 14.7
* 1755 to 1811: 10.9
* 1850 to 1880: 13.7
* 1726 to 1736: 15.1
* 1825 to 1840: 13.6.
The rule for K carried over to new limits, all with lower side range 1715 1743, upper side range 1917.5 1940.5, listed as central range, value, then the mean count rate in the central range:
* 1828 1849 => 0.6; 13.6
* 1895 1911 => -0.1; 13.8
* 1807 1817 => 1.1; 12.6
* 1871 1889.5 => 0.2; 13.7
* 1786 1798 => 6.4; 6.7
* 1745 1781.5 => 1.9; 13.7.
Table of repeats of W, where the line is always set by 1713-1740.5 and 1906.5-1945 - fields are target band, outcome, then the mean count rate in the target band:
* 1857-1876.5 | 0.01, 13.7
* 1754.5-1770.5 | 0.01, 14.2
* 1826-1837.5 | 0.03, 13.7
